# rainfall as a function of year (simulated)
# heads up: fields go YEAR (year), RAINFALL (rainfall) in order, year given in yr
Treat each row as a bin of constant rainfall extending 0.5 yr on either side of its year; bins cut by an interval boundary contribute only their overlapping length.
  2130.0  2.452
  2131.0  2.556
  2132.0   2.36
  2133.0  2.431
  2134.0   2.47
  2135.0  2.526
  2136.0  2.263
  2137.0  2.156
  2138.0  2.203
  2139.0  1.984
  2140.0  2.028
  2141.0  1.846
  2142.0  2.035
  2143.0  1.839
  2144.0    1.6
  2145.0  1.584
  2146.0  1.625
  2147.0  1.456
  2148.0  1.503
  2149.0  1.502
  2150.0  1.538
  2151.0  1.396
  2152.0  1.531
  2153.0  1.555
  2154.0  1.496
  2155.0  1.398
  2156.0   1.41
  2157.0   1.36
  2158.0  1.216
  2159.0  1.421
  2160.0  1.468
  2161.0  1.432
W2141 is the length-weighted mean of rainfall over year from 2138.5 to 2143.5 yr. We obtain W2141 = 1.95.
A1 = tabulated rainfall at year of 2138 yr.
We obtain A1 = 2.203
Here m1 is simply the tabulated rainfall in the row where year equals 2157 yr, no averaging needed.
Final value 1.36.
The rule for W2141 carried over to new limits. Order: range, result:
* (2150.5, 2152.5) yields 1.46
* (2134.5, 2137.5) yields 2.31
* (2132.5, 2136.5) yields 2.42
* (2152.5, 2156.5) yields 1.46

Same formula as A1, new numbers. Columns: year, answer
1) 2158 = 1.216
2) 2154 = 1.496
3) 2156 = 1.41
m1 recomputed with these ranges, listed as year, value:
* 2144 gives 1.6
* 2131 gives 2.556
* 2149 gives 1.502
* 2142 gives 2.035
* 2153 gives 1.555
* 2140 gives 2.028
